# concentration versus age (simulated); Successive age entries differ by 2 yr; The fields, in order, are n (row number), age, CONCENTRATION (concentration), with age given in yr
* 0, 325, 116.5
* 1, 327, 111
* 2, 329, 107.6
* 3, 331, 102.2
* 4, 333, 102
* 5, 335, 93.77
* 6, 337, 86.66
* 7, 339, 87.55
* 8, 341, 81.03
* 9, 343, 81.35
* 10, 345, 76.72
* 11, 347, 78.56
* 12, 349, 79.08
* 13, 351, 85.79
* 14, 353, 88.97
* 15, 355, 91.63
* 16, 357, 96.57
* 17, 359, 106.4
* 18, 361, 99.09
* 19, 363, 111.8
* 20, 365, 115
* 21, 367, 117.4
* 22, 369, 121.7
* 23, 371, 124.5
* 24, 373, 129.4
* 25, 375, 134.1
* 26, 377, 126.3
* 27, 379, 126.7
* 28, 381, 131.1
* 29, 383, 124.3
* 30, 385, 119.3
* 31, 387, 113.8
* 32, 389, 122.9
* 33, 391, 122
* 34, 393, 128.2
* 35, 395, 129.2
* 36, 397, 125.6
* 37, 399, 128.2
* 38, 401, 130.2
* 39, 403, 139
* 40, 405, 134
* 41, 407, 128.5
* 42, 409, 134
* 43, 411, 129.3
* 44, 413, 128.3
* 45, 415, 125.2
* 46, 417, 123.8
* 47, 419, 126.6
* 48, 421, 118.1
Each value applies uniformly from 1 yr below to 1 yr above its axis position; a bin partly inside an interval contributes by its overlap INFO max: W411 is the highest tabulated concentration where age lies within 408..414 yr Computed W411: 134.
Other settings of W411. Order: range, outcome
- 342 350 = 81.35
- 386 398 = 129.2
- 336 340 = 87.55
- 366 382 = 134.1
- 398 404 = 139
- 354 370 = 121.7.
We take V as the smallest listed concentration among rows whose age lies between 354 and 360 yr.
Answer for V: 91.63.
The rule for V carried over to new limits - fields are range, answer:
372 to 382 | 126.3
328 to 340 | 86.66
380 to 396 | 113.8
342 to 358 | 76.72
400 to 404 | 130.2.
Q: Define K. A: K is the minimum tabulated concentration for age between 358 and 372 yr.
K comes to 99.09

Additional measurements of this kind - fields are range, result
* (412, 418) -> 123.8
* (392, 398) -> 125.6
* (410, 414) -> 128.3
